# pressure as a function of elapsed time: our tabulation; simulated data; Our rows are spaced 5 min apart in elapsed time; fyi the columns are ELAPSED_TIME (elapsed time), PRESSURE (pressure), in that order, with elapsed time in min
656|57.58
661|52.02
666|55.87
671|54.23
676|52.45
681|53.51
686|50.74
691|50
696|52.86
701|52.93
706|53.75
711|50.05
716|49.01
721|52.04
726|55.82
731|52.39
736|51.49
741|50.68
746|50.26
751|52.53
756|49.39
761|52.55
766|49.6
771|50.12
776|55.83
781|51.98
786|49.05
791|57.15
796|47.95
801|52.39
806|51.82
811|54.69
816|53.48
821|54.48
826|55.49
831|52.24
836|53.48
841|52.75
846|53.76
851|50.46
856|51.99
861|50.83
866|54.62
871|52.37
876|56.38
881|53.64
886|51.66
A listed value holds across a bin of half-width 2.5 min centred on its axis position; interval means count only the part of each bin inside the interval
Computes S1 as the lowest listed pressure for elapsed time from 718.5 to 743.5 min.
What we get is 50.68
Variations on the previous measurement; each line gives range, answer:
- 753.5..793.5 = 49.05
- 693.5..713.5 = 50.05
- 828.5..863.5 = 50.46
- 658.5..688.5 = 50.74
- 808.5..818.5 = 53.48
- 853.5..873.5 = 50.83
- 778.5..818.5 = 47.95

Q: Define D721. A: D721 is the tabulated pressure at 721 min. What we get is 52.04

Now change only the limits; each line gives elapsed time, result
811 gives 54.69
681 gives 53.51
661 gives 52.02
